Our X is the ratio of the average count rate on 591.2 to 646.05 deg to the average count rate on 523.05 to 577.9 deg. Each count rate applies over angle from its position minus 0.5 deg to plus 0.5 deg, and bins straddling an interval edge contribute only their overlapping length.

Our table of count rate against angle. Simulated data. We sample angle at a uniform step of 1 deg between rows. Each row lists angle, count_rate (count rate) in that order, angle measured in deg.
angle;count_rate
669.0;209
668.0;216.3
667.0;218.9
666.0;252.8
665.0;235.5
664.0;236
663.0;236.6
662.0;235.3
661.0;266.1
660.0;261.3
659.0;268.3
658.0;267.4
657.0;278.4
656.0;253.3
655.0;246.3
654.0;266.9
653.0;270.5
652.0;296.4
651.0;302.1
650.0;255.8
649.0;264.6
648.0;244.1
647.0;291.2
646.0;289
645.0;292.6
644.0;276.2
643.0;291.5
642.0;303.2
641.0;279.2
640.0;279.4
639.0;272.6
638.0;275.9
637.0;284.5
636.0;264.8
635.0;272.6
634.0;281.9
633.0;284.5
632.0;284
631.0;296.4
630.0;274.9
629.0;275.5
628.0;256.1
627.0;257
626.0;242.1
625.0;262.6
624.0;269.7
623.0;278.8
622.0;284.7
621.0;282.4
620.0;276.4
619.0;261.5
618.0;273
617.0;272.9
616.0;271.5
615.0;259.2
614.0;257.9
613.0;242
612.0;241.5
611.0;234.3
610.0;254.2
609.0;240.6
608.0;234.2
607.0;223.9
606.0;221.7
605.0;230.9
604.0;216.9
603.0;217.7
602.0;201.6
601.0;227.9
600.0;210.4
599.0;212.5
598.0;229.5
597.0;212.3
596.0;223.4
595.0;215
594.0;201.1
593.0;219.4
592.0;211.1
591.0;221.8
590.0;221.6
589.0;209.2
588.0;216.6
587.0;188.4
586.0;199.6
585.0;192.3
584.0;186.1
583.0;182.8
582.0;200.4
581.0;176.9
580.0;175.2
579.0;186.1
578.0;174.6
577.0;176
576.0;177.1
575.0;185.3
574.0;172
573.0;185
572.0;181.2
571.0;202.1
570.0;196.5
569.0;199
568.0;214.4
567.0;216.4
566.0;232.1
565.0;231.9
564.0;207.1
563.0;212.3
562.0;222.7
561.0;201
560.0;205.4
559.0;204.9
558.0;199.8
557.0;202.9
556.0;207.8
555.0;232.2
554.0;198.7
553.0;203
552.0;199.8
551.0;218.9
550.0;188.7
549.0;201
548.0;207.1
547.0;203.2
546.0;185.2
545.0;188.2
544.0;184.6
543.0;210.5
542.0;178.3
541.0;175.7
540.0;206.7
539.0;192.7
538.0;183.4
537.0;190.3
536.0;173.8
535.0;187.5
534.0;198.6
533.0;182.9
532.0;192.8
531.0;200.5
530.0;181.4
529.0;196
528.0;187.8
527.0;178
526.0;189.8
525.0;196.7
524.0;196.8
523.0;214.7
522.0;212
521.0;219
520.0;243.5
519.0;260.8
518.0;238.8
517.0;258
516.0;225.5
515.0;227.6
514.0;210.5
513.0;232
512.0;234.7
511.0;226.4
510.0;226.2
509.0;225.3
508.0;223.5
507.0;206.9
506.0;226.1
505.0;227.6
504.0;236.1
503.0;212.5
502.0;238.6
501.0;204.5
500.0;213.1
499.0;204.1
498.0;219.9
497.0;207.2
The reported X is 1.29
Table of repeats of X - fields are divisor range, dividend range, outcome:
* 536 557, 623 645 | 1.40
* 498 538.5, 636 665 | 1.27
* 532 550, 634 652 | 1.46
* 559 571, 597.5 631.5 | 1.18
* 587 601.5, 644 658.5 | 1.27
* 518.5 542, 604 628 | 1.29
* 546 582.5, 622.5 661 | 1.37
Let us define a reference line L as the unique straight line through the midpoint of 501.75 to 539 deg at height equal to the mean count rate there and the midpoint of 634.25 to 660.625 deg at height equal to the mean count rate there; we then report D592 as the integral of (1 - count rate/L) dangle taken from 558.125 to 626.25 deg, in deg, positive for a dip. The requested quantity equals 7.76 deg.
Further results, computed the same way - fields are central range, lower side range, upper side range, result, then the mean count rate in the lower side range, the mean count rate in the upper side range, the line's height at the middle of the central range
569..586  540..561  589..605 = 1.97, 200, 216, 210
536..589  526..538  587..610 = 1.26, 188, 219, 202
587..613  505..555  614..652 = 3.25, 206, 275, 253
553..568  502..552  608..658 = 1.01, 208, 270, 227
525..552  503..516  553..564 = 2.90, 225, 208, 215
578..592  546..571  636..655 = 2.03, 208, 278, 229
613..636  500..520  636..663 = -0.52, 228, 273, 265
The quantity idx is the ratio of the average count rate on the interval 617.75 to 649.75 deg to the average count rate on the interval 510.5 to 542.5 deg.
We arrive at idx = 1.34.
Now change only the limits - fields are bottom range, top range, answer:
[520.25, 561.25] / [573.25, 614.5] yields 1.07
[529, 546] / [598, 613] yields 1.20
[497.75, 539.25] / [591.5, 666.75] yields 1.21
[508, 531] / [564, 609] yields 0.95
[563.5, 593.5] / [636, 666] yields 1.36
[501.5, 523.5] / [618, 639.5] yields 1.20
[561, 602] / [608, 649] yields 1.33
